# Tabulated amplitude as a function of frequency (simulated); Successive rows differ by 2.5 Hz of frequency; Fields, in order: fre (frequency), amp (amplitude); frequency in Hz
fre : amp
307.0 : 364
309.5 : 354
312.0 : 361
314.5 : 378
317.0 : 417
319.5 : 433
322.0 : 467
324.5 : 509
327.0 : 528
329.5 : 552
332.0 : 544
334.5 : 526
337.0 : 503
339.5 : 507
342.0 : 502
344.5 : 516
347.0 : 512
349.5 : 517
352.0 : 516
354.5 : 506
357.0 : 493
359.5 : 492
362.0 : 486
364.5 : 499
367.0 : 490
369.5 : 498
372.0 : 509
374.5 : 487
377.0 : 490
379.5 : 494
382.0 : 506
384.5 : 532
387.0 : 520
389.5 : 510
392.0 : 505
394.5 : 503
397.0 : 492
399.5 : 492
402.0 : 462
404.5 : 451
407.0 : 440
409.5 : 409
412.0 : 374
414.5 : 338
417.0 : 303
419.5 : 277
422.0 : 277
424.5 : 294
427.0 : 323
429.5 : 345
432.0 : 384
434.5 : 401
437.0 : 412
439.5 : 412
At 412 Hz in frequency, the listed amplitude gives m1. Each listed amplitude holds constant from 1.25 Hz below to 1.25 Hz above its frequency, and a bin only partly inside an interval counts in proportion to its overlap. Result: 374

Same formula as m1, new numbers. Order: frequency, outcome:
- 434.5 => 401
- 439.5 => 412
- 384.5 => 532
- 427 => 323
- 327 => 528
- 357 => 493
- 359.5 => 492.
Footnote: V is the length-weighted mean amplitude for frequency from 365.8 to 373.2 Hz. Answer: 499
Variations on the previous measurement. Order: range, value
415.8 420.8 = 290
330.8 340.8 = 520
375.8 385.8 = 506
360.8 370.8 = 493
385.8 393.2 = 512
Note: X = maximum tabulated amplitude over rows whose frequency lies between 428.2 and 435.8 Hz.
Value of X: 401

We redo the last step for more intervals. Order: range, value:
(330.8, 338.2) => 544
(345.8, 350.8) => 517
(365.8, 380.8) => 509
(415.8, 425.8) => 303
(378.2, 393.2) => 532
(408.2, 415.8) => 409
